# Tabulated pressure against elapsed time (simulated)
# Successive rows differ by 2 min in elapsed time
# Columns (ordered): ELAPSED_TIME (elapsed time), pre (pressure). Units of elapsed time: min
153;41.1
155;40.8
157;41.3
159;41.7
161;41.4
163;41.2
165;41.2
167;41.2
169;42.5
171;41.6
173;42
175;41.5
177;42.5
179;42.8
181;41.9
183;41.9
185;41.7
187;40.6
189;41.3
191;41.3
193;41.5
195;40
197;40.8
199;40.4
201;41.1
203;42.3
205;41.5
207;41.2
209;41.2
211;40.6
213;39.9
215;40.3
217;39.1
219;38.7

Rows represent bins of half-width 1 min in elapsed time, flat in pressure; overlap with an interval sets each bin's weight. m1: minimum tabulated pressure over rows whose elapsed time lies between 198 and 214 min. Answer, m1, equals 39.9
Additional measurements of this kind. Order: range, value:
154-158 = 40.8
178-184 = 41.9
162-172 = 41.2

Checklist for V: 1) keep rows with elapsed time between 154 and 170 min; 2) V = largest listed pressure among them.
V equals 42.5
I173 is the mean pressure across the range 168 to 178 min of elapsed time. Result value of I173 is 42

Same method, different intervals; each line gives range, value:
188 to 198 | 41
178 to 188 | 41.8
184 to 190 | 41.2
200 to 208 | 41.5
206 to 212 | 41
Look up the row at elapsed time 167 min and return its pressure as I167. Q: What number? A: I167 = 41.2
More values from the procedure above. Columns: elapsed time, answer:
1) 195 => 40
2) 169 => 42.5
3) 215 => 40.3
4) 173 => 42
